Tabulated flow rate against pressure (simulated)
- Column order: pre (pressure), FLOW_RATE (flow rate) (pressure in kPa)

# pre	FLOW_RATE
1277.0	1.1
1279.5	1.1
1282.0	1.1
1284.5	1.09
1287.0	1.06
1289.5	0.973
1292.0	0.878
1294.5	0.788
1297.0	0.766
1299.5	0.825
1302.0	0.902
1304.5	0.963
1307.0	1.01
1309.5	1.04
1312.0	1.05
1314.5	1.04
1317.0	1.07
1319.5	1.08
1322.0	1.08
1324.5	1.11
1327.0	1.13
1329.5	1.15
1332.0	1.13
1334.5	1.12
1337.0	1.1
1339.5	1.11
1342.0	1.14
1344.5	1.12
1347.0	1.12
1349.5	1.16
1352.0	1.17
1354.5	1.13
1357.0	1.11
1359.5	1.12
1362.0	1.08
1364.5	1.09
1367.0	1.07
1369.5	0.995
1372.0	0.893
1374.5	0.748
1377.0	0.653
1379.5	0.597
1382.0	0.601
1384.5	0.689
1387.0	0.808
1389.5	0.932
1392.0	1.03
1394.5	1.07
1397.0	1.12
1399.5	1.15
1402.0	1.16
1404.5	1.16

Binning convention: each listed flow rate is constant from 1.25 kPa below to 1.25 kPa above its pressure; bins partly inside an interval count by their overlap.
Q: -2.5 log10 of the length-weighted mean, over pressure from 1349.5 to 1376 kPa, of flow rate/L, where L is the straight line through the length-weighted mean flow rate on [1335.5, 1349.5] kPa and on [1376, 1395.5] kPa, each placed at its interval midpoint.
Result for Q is -0.08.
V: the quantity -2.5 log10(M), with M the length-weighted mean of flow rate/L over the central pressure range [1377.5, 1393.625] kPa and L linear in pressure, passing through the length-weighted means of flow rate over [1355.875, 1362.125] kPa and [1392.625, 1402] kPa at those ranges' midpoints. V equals 0.39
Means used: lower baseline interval 1.11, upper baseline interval 1.11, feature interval 0.777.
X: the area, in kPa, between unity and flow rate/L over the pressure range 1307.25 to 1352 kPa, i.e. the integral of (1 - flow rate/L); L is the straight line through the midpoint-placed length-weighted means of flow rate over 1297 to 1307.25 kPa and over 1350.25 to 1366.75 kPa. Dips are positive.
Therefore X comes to -4.5 kPa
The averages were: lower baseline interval 0.897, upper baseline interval 1.12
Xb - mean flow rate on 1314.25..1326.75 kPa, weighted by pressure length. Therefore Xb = 1.08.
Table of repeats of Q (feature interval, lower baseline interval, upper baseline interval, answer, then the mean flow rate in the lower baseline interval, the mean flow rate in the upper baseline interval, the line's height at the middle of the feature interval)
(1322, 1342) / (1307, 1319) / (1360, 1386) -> -0.14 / 1.05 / 0.849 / 0.985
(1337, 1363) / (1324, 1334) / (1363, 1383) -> -0.14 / 1.13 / 0.837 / 0.99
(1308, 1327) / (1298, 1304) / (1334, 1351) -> -0.10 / 0.872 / 1.13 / 0.973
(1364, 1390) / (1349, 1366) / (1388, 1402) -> 0.32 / 1.12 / 1.06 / 1.09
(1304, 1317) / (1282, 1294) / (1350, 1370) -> 0.00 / 0.997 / 1.1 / 1.03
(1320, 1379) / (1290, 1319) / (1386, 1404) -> -0.07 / 0.944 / 1.05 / 0.995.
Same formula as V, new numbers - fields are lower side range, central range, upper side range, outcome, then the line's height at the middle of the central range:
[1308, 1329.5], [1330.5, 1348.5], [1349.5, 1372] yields -0.04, 1.08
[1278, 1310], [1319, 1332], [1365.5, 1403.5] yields -0.18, 0.941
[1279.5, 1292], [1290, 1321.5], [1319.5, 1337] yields 0.13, 1.08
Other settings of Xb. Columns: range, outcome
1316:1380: 1.05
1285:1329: 0.991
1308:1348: 1.1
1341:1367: 1.12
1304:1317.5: 1.03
